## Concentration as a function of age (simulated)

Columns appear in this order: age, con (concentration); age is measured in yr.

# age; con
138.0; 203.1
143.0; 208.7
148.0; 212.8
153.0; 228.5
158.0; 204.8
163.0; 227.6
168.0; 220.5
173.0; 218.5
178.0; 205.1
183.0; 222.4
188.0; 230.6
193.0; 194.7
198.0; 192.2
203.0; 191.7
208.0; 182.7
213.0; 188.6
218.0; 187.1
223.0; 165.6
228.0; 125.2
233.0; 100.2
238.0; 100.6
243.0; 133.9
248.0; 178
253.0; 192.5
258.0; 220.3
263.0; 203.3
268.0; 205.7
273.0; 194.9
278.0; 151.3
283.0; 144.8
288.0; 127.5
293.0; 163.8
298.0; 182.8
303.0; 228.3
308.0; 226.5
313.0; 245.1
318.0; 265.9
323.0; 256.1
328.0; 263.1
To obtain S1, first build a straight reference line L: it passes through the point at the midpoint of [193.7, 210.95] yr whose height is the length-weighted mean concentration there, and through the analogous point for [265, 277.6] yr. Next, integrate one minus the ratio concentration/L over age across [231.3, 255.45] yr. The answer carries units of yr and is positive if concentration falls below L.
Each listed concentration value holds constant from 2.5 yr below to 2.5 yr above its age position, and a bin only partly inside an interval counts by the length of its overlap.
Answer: 6.2 yr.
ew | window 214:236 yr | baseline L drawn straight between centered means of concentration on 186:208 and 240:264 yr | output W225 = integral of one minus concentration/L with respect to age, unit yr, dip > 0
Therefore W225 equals 5.2 yr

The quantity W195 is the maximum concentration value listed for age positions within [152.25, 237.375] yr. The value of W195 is 230.6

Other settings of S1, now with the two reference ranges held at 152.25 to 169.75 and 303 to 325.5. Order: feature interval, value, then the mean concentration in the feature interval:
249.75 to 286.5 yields 8.1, 186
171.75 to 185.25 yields 0.5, 215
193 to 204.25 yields 1.7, 193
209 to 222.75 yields 2.7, 184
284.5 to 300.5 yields 5.6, 157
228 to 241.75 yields 7.4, 108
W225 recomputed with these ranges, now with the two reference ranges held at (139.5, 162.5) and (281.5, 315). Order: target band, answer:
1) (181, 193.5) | -0.7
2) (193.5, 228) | 3.9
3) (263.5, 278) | 0.1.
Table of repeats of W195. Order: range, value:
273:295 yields 194.9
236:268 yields 220.3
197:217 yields 192.2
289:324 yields 265.9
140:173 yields 228.5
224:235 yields 125.2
